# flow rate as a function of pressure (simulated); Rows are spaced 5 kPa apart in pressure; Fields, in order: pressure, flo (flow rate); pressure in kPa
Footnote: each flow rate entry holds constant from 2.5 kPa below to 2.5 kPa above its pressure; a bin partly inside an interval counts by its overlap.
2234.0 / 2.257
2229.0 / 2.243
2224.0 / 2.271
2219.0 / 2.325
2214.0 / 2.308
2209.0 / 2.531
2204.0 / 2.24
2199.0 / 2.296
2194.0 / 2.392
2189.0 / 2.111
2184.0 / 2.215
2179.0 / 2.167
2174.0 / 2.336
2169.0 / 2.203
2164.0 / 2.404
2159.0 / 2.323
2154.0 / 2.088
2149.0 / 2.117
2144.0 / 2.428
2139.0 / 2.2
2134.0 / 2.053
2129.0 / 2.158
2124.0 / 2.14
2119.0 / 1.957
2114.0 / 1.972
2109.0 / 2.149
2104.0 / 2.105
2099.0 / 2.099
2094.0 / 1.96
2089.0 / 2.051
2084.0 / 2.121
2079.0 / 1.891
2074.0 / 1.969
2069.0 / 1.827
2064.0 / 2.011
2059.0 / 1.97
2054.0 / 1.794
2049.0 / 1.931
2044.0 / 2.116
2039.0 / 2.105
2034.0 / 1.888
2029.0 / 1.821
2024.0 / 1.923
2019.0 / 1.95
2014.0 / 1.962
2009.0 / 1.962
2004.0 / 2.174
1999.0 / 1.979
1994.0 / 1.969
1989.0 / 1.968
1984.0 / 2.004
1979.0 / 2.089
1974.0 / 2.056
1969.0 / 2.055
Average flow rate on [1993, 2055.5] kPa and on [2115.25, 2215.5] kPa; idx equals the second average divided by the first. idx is 1.13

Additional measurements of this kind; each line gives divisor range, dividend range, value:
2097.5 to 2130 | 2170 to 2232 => 1.10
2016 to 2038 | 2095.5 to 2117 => 1.08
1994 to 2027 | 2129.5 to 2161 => 1.11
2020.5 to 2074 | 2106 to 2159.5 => 1.10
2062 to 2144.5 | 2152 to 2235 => 1.11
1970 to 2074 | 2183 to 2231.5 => 1.16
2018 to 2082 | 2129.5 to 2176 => 1.15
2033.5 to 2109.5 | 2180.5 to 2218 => 1.15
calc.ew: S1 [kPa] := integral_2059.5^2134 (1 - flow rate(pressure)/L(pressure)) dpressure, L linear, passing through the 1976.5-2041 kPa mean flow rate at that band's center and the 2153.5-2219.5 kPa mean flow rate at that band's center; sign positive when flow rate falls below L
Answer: 3.66 kPa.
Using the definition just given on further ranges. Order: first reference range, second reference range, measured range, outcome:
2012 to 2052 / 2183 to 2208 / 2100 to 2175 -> -0.4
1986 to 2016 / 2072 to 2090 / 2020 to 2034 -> 0.8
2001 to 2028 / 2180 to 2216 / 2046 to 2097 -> 3.1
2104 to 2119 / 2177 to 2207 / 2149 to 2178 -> -1.0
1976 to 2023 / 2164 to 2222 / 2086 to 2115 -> 1.2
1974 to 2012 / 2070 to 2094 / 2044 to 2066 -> 0.6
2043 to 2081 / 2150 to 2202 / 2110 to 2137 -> 0.5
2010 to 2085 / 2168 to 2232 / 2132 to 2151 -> -0.5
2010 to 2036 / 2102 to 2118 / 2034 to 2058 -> -0.3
